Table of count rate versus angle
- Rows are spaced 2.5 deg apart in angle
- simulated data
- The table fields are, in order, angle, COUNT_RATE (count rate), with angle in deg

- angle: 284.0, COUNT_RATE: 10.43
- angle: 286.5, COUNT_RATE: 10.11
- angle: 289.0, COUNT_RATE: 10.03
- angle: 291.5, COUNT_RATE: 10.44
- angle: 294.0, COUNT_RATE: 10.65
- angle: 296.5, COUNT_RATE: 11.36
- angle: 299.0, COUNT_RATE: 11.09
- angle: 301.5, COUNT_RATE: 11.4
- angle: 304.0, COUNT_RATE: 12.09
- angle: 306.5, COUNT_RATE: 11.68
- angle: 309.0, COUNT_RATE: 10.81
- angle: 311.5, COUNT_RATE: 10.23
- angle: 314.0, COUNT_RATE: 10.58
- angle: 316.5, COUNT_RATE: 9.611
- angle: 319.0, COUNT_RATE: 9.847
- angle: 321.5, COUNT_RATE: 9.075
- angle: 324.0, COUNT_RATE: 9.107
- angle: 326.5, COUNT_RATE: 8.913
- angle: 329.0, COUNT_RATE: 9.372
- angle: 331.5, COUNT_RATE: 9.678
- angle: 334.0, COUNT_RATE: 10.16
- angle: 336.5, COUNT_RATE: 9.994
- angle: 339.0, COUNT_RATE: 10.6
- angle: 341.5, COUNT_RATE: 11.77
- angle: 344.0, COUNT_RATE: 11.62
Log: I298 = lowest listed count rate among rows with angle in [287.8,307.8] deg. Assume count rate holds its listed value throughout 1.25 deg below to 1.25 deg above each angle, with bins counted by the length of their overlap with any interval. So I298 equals 10.03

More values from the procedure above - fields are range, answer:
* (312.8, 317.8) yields 9.611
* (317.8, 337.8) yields 8.913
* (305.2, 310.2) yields 10.81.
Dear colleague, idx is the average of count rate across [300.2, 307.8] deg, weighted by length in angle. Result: 11.7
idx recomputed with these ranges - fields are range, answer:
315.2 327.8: 9.32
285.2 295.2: 10.3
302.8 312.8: 11.2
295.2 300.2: 11.2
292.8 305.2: 11.3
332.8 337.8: 10.1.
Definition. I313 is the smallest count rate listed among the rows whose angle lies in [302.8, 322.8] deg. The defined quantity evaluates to 9.075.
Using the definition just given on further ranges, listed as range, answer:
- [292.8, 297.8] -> 10.65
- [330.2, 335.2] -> 9.678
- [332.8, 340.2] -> 9.994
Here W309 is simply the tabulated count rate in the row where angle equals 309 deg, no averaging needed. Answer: 10.81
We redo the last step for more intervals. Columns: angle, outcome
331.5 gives 9.678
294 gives 10.65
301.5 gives 11.4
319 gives 9.847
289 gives 10.03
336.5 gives 9.994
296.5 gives 11.36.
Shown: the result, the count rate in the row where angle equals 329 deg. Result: 9.372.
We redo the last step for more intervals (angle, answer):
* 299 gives 11.09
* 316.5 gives 9.611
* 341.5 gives 11.77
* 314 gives 10.58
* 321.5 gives 9.075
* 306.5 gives 11.68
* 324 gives 9.107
